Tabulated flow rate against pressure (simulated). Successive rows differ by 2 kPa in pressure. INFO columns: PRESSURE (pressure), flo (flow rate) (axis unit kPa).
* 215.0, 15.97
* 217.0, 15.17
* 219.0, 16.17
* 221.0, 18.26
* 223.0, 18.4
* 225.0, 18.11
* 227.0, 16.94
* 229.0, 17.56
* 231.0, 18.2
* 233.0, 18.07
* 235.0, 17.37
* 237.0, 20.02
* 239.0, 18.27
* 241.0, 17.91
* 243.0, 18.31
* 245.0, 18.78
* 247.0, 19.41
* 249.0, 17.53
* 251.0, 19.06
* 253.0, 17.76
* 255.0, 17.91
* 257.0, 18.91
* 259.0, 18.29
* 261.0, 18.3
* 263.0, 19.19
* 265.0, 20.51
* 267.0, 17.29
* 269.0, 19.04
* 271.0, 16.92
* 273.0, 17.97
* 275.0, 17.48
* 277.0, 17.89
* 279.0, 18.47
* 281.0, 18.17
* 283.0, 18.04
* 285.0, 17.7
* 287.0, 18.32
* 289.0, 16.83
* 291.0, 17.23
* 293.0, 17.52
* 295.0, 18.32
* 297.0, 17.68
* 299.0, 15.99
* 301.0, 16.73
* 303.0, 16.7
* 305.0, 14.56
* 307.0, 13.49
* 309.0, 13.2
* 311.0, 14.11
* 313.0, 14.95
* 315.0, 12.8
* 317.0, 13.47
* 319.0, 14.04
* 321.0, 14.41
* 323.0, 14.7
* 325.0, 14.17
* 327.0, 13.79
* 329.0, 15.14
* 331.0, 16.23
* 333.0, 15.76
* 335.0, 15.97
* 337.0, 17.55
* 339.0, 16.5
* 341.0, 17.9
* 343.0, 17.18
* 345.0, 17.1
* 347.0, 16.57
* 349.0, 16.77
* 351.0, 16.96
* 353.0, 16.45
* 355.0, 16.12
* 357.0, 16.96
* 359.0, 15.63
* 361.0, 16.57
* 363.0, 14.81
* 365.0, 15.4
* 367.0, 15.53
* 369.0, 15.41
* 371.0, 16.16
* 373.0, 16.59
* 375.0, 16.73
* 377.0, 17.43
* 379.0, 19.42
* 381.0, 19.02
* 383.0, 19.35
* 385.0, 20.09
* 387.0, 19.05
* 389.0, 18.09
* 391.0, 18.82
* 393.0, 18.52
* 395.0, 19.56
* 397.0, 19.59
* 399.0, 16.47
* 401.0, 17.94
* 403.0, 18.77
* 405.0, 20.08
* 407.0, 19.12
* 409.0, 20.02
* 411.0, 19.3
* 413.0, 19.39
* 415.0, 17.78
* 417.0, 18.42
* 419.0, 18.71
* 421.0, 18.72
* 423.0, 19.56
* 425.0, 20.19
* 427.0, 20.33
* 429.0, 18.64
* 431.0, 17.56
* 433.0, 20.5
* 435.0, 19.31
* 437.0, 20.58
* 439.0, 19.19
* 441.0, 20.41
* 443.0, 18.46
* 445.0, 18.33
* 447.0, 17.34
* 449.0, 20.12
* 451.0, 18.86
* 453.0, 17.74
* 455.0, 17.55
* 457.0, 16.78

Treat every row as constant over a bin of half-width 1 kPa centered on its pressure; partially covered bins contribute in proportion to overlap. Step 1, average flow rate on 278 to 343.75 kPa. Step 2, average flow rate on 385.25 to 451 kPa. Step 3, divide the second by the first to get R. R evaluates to 1.19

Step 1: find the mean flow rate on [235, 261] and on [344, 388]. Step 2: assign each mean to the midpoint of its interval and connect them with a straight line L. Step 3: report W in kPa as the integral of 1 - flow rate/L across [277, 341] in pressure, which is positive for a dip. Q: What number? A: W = 6.38 kPa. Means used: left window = 18.5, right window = 17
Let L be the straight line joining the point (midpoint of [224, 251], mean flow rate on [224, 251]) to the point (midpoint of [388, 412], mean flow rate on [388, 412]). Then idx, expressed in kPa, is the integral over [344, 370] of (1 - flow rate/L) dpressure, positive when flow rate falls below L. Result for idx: 3.5 kPa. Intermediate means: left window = 18.2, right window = 18.9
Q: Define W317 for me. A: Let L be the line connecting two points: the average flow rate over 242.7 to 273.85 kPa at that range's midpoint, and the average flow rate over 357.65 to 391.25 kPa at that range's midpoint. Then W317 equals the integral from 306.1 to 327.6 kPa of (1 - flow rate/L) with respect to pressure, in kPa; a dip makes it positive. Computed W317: 4.73 kPa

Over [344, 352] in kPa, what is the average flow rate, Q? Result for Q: 16.9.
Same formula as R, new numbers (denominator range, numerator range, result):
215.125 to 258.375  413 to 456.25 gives 1.06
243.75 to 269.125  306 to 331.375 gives 0.76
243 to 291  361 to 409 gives 0.98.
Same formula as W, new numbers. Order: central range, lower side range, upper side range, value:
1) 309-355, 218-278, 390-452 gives 7.6 kPa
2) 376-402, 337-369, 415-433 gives -1.4 kPa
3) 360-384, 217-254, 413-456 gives 2.3 kPa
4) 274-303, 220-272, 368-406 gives 1.2 kPa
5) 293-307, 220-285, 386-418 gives 1.5 kPa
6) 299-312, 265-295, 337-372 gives 1.9 kPa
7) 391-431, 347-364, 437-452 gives -2.1 kPa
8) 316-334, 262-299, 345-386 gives 2.9 kPa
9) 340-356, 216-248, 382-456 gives 1.5 kPa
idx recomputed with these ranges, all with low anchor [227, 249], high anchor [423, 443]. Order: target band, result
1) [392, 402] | 0.5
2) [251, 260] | 0.0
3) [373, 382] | 0.6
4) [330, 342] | 1.4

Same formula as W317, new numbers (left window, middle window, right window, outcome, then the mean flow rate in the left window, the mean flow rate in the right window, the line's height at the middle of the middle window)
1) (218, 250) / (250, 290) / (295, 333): -3.7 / 18.1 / 14.9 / 16.7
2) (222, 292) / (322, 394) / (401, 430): 7.8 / 18.2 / 19.2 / 18.8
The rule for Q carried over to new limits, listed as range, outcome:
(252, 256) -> 17.8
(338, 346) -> 17.2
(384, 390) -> 19.1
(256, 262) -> 18.5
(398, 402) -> 17.2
